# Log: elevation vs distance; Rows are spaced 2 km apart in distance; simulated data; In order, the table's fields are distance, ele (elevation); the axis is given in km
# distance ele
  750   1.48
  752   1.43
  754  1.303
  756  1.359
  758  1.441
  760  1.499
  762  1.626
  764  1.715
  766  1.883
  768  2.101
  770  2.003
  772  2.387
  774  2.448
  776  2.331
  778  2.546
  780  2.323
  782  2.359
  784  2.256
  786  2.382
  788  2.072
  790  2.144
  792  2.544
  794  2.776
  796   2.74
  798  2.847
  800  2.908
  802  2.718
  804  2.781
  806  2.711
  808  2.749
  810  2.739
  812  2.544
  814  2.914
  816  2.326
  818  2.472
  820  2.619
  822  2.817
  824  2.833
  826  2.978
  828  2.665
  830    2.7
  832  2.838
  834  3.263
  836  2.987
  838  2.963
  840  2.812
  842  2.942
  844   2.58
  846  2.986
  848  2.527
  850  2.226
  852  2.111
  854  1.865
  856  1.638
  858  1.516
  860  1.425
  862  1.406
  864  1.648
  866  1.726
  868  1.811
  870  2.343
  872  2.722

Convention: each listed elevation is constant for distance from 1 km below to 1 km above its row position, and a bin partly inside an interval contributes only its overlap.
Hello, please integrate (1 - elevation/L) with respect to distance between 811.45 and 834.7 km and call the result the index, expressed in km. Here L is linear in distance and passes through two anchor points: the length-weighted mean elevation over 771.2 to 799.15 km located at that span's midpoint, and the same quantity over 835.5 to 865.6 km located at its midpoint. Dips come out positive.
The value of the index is -4.4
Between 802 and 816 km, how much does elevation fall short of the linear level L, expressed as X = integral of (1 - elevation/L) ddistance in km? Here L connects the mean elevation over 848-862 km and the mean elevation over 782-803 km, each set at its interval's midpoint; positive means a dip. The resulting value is -2.2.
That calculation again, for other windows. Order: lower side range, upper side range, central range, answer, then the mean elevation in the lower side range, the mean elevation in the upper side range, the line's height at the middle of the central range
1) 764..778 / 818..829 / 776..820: -1.5 km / 2.18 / 2.75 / 2.48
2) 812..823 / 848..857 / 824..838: -3.0 km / 2.62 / 2.02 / 2.39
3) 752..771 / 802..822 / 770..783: -2.8 km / 1.65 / 2.66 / 1.95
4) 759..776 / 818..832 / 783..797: -0.8 km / 1.98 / 2.75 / 2.28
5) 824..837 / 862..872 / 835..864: 1.9 km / 2.9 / 1.92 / 2.39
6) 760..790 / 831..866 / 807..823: -2.9 km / 2.15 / 2.32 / 2.24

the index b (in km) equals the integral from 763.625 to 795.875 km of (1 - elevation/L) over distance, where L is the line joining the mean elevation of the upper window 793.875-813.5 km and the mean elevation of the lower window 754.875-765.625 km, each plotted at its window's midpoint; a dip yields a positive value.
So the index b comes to -3.3 km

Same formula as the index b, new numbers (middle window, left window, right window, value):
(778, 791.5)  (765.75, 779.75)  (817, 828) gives 0.51 km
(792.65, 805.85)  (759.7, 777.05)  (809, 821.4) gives -2.05 km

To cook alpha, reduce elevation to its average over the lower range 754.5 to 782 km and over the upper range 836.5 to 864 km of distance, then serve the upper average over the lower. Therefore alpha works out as 1.13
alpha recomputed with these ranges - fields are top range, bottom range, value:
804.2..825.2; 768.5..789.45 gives 1.16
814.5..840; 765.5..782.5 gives 1.23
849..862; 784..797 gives 0.73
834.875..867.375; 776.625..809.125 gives 0.87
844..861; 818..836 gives 0.73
